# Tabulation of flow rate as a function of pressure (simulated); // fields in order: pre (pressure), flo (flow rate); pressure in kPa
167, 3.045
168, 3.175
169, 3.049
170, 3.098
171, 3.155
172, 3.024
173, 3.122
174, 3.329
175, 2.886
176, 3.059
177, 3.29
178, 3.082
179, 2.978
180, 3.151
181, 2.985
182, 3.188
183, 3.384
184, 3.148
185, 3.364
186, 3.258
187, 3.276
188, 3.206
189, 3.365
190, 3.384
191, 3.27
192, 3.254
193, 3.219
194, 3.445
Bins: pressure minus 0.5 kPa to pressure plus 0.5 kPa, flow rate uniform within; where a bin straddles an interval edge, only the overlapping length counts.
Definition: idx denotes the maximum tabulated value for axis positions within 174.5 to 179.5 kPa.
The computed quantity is 3.29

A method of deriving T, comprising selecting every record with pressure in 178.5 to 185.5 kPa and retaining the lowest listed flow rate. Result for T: 2.978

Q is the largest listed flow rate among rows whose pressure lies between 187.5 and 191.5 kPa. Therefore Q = 3.384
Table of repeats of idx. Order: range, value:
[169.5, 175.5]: 3.329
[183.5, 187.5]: 3.364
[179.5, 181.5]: 3.151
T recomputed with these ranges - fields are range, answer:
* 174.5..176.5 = 2.886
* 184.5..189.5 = 3.206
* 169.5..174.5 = 3.024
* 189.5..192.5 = 3.254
